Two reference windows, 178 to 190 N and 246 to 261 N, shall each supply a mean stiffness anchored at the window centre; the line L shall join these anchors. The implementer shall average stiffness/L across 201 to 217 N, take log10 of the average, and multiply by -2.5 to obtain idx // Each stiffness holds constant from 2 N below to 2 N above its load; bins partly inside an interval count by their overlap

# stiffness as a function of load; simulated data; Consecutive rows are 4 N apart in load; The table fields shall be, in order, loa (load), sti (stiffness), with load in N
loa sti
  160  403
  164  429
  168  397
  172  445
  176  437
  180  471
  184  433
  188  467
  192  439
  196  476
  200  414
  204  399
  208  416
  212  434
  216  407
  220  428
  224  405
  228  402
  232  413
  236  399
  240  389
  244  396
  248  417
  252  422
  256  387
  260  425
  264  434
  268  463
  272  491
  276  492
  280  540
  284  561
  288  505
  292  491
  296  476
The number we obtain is 0.07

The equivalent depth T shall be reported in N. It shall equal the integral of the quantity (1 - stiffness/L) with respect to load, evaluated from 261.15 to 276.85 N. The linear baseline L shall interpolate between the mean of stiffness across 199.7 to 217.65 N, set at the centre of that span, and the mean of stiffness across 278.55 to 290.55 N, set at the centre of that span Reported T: 1.33 N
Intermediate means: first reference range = 414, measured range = 466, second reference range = 533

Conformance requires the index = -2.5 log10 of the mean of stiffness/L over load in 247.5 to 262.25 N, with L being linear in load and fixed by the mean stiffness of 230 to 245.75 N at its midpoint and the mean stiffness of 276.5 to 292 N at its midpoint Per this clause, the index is 0.082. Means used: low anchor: 399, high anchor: 525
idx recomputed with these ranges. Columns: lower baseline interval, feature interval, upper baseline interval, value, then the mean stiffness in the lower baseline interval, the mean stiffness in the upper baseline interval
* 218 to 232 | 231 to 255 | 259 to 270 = 0.05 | 412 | 442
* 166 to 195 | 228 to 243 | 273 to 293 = 0.20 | 442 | 518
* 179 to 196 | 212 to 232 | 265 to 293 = 0.15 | 454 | 504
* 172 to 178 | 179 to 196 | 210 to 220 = -0.05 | 440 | 422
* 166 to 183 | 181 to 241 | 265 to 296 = 0.09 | 437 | 502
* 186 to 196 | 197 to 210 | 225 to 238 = 0.07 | 458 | 405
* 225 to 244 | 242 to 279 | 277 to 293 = 0.06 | 400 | 524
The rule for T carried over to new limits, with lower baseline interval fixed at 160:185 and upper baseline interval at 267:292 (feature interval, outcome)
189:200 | 0.0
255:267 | 1.8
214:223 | 1.0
